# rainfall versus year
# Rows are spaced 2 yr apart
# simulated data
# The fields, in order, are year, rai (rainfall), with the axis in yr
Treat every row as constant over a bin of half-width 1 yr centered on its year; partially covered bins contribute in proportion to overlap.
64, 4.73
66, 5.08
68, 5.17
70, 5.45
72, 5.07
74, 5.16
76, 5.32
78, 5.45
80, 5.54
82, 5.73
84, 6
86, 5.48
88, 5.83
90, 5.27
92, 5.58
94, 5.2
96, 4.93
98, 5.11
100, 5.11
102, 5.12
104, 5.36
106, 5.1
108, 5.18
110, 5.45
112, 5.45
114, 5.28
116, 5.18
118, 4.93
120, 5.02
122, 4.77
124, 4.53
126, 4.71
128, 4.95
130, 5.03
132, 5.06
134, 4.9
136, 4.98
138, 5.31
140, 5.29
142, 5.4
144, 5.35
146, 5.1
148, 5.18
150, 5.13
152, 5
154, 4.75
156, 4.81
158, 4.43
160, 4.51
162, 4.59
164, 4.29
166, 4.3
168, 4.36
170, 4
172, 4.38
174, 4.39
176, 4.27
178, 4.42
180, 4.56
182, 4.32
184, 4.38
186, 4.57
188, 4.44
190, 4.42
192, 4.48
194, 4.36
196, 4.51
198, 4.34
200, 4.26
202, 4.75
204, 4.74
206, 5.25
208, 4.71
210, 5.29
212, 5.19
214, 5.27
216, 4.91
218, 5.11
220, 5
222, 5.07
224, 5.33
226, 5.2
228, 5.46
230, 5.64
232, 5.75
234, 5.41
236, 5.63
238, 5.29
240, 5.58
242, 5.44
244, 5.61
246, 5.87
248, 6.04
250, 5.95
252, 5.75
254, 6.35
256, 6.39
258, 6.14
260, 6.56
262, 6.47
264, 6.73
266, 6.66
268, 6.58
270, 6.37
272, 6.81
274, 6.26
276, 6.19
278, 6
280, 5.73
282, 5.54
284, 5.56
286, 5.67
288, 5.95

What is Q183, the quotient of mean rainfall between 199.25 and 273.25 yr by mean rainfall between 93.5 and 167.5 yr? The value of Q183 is 1.13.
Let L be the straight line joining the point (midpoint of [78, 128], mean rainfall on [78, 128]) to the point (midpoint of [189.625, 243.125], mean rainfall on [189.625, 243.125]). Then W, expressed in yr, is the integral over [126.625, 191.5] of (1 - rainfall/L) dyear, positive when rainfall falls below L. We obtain 5.55 yr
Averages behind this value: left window 5.24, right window 5.06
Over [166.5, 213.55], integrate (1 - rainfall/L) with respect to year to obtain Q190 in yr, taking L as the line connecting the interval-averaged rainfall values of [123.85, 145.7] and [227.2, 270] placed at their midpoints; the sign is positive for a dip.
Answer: 8.3 yr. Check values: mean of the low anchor 5.07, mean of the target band 4.54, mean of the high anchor 5.98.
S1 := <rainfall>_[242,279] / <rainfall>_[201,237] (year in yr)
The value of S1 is 1.20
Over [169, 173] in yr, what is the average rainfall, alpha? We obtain 4.19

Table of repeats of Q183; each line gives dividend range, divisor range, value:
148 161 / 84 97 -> 0.88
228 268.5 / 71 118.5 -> 1.12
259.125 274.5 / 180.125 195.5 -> 1.48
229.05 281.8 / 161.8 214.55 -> 1.33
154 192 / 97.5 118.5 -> 0.85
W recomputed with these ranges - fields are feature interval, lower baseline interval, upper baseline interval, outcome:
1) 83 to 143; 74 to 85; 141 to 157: 1.7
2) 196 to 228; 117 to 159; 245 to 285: 4.1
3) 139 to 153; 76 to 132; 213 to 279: 0.5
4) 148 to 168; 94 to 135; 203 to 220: 1.6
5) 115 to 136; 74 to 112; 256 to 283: 2.4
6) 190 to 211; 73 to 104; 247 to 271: 4.7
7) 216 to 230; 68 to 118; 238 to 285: 1.7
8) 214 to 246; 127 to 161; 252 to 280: 3.2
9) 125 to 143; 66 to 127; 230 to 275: 1.2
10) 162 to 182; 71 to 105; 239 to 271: 4.9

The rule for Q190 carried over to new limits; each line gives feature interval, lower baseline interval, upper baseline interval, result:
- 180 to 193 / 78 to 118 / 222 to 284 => 2.8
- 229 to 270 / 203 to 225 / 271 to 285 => -2.9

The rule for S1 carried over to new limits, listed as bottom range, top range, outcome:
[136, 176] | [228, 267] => 1.25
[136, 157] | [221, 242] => 1.06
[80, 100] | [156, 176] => 0.80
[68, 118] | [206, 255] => 1.02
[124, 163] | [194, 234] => 1.01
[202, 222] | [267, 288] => 1.20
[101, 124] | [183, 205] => 0.87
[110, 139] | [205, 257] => 1.09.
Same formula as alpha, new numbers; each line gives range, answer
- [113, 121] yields 5.1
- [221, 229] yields 5.27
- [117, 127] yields 4.79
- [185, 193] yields 4.48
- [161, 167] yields 4.39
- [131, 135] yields 4.98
